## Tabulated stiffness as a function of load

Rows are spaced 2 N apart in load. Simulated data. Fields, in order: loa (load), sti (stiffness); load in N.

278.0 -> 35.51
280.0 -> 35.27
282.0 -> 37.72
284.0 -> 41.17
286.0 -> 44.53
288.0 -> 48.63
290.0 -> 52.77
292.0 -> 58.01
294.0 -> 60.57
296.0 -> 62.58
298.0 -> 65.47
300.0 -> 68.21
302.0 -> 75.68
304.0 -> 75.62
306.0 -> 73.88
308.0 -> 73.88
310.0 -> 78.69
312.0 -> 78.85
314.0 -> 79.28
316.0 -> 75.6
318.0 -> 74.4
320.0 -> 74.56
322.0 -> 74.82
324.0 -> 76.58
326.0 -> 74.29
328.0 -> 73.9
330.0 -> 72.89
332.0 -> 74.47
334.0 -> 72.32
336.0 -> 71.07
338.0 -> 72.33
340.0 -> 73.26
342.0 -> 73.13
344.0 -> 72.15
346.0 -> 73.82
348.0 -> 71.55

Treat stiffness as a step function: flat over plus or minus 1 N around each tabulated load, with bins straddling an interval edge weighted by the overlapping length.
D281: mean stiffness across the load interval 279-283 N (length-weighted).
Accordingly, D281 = 36.5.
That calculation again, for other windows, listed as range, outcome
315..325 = 75.2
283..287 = 42.9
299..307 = 73.3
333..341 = 72.2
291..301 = 63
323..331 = 74.4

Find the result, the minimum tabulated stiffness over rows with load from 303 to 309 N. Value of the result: 73.88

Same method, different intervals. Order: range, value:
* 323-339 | 71.07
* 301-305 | 75.62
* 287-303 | 48.63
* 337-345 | 72.15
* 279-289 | 35.27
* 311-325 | 74.4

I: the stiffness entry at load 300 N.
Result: 68.21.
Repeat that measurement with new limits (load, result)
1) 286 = 44.53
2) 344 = 72.15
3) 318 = 74.4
